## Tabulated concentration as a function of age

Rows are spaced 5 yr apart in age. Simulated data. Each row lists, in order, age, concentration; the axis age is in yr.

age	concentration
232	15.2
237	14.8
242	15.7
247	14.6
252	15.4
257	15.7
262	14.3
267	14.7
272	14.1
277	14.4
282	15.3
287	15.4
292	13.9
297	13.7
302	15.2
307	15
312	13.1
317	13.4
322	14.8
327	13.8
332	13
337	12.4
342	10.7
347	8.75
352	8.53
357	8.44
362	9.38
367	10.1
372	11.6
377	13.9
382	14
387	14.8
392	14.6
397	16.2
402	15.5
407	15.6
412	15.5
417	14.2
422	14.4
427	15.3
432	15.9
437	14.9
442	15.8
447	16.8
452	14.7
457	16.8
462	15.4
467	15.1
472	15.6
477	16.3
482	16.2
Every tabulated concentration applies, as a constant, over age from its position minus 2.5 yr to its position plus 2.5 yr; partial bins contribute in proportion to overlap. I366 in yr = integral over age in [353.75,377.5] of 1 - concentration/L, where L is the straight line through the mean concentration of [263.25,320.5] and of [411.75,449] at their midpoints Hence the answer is 7.3 yr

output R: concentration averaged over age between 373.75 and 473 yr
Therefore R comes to 15.2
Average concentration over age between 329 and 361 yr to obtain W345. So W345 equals 10.3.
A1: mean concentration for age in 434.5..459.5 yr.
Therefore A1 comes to 15.8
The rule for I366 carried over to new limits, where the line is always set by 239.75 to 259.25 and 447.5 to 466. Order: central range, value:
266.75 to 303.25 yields 2.00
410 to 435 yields 0.97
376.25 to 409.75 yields 1.29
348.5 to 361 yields 5.57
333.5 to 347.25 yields 3.91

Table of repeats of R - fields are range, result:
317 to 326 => 14.2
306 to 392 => 12.1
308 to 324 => 13.9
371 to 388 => 13.6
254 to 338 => 14.3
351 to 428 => 13.3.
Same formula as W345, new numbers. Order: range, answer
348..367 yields 8.95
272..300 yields 14.5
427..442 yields 15.4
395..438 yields 15.3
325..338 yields 13.1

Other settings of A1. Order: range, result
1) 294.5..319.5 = 14.1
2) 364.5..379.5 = 11.9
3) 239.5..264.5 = 15.1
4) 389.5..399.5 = 15.4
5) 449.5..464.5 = 15.6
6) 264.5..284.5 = 14.6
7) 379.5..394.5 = 14.5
